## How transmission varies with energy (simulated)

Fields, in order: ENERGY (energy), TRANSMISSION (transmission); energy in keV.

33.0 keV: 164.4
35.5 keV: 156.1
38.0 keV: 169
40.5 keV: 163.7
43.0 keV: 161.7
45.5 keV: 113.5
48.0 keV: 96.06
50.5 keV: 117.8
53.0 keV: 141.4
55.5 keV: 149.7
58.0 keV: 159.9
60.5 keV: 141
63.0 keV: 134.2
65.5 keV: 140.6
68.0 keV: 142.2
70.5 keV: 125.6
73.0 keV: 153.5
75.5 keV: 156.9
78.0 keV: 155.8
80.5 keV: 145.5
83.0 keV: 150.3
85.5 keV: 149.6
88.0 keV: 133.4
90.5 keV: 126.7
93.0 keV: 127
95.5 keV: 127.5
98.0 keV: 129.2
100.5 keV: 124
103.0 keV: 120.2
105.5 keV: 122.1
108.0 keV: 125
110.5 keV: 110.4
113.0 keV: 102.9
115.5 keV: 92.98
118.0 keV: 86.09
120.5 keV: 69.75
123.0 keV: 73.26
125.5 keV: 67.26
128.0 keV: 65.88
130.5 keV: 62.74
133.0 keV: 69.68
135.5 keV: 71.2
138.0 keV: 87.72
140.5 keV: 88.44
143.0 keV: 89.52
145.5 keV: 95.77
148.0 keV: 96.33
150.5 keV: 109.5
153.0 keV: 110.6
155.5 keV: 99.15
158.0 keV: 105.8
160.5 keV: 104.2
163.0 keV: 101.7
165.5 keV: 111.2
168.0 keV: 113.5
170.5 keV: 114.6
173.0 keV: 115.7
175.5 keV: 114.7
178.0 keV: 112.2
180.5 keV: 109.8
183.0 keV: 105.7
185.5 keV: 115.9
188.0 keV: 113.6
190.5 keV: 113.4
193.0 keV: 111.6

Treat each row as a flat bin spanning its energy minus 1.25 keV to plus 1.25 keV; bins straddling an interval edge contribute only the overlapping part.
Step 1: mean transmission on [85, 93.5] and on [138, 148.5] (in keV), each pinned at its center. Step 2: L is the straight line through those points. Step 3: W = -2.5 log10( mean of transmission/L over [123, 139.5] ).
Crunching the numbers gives 0.37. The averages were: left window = 133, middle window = 71.2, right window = 91.7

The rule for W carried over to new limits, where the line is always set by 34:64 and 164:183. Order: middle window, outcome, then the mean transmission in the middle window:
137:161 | 0.20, 98.6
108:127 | 0.39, 88.4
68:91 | -0.07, 145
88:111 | 0.05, 125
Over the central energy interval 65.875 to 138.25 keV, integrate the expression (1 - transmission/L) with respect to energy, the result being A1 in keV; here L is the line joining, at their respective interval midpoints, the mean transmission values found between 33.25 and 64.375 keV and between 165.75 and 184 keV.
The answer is 9.6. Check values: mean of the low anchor 143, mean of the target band 114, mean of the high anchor 112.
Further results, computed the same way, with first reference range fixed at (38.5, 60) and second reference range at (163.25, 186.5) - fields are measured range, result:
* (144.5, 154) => 1.2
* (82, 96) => -0.6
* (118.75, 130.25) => 5.0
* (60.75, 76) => -0.7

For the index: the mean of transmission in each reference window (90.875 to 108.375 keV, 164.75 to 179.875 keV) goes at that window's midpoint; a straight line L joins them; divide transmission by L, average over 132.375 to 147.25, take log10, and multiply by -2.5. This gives 0.37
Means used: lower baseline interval 125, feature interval 84.7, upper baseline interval 114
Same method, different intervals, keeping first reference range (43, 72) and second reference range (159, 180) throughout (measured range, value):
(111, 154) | 0.36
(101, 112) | 0.04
